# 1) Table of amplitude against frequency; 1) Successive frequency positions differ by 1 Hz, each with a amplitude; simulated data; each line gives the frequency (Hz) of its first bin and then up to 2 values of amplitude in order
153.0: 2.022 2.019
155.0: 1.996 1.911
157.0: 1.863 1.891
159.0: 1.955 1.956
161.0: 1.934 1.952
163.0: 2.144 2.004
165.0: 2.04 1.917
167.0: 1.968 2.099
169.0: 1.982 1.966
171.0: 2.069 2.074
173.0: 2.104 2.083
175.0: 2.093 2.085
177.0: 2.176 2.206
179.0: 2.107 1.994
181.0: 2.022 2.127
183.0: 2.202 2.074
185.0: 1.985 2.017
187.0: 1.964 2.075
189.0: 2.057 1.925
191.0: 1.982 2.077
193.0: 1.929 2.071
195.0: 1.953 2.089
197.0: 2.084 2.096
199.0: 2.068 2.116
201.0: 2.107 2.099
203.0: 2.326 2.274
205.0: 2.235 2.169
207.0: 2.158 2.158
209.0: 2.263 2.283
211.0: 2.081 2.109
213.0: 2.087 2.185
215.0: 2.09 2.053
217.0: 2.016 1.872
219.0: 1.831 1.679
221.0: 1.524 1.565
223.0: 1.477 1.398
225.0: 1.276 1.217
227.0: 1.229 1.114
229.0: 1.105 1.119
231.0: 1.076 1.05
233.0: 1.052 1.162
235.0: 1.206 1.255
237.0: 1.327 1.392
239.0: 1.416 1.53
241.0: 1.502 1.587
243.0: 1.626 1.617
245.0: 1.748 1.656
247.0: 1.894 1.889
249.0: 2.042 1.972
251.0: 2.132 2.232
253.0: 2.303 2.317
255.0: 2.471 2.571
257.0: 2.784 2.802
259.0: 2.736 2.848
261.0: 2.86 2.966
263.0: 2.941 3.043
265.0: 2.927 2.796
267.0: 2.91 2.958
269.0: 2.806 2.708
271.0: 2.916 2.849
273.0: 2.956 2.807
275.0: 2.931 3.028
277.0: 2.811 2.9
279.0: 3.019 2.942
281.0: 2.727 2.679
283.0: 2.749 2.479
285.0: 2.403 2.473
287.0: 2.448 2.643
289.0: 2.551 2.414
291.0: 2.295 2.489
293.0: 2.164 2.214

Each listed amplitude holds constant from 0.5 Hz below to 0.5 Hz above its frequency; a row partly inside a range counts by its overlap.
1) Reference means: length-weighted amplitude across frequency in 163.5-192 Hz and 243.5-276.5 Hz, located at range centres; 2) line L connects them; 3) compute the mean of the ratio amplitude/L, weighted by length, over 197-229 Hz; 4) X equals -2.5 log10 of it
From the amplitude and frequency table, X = 0.188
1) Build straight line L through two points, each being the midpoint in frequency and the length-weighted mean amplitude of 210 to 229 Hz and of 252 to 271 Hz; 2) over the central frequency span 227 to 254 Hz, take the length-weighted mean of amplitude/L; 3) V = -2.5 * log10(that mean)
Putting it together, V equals 0.413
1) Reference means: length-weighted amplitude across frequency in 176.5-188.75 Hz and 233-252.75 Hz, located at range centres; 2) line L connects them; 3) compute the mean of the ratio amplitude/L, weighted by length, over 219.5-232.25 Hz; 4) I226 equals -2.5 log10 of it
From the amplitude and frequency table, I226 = 0.33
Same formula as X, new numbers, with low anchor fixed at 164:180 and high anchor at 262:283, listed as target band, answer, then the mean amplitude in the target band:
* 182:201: 0.09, 2.05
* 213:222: 0.27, 1.9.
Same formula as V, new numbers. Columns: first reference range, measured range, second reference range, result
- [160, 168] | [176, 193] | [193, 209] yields 0.007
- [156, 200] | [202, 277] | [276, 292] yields 0.163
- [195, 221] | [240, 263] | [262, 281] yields 0.202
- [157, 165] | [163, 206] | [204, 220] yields -0.022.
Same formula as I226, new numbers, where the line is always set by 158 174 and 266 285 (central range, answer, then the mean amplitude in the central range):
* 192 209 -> 0.07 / 2.12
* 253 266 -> -0.02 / 2.76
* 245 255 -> 0.27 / 2.05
